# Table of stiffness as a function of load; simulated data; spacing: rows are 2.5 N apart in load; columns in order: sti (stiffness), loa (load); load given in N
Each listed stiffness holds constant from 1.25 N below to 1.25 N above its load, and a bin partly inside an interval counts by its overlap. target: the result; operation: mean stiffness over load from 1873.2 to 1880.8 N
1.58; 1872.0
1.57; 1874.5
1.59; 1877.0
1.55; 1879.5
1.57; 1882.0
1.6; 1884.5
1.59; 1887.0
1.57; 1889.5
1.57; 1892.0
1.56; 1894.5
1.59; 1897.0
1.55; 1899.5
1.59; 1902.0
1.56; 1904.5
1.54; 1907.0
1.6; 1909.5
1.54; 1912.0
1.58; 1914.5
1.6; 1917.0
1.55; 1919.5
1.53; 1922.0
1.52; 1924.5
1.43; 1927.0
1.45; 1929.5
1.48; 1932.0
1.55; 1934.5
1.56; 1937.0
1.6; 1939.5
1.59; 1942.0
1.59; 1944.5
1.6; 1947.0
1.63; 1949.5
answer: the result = 1.57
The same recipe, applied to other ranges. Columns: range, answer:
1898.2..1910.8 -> 1.57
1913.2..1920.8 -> 1.58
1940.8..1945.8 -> 1.59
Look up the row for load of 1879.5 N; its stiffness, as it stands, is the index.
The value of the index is 1.55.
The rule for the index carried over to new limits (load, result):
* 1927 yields 1.43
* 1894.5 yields 1.56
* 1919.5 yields 1.55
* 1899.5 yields 1.55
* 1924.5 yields 1.52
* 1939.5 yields 1.6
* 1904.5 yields 1.56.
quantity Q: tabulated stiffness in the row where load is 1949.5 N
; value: 1.63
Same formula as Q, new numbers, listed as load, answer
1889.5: 1.57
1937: 1.56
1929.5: 1.45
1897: 1.59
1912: 1.54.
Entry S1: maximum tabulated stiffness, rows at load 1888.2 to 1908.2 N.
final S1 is 1.59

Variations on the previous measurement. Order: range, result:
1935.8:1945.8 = 1.6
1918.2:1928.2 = 1.55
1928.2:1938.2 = 1.56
